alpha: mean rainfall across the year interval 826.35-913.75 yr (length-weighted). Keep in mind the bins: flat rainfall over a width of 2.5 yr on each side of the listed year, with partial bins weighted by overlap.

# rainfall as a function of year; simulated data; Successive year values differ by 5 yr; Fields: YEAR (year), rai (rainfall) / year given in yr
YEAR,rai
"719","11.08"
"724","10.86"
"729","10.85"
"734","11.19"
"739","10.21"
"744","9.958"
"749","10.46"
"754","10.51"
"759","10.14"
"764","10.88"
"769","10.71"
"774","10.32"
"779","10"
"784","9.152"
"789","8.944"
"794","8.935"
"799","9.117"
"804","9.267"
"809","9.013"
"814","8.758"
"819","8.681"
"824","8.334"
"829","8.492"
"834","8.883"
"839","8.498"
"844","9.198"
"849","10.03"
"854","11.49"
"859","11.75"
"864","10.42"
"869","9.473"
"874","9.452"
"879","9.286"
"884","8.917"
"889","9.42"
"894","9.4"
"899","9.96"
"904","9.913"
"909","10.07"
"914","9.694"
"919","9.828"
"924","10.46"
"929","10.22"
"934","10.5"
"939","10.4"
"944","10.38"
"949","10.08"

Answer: 9.68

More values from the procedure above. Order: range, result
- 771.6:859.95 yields 9.34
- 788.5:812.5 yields 9.05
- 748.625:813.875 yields 9.74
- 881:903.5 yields 9.46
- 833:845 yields 8.81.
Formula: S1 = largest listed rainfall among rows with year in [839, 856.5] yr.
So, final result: 11.49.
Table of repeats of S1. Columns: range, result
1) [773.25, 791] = 10.32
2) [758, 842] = 10.88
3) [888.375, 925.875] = 10.46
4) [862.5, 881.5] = 10.42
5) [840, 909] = 11.75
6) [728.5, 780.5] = 11.19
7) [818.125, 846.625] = 9.198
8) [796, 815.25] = 9.267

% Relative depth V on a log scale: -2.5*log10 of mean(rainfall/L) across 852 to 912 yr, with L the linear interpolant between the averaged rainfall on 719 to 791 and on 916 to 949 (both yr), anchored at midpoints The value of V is 0.037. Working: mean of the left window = 10.3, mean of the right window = 10.3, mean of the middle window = 9.95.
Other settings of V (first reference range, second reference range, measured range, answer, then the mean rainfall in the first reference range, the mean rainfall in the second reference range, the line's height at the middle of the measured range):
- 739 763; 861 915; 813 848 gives 0.137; 10.3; 9.65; 9.93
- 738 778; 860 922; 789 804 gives 0.129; 10.4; 9.71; 10.2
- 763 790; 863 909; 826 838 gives 0.135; 10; 9.58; 9.79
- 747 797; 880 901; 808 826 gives 0.128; 9.99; 9.4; 9.77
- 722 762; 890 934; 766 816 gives 0.101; 10.5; 9.96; 10.4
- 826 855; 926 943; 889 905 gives 0.029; 9.31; 10.4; 9.95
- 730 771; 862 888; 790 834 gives 0.136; 10.5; 9.49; 10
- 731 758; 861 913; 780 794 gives 0.122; 10.5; 9.65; 10.2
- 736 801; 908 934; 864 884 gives 0.065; 9.96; 10.1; 10.1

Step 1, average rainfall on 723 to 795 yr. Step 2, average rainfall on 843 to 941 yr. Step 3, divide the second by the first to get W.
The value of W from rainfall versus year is 1.0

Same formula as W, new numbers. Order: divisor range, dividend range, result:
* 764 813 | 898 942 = 1.06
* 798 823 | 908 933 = 1.13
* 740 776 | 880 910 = 0.92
